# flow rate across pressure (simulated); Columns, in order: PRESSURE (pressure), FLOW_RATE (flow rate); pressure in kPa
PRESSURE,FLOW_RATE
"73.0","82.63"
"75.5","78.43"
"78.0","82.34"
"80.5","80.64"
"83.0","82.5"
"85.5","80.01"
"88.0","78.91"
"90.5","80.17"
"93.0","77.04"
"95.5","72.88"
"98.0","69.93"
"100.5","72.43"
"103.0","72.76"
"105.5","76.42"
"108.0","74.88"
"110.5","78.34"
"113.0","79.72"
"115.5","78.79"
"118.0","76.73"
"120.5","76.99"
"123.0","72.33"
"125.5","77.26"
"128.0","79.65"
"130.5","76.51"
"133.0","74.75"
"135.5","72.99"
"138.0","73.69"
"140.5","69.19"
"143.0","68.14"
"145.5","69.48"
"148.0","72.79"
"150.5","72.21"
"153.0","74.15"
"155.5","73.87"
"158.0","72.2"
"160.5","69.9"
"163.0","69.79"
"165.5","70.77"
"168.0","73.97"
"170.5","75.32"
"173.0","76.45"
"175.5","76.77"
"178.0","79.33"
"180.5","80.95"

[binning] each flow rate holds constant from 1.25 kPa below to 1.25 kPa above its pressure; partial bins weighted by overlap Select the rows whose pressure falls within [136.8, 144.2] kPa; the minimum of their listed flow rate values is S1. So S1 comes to 68.14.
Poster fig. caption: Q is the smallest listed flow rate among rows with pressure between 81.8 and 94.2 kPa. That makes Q 77.04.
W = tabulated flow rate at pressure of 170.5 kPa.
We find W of 75.32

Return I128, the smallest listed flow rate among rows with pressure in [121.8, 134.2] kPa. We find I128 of 72.33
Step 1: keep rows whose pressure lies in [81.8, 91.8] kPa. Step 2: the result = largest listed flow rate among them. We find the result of 82.5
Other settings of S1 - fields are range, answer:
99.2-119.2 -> 72.43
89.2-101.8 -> 69.93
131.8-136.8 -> 72.99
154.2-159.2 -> 72.2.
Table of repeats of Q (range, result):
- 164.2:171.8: 70.77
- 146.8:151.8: 72.21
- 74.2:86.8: 78.43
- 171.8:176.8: 76.45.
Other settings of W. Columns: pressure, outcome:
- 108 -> 74.88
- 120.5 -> 76.99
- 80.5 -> 80.64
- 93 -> 77.04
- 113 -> 79.72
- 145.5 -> 69.48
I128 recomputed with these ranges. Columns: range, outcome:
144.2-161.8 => 69.48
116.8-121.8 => 76.73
